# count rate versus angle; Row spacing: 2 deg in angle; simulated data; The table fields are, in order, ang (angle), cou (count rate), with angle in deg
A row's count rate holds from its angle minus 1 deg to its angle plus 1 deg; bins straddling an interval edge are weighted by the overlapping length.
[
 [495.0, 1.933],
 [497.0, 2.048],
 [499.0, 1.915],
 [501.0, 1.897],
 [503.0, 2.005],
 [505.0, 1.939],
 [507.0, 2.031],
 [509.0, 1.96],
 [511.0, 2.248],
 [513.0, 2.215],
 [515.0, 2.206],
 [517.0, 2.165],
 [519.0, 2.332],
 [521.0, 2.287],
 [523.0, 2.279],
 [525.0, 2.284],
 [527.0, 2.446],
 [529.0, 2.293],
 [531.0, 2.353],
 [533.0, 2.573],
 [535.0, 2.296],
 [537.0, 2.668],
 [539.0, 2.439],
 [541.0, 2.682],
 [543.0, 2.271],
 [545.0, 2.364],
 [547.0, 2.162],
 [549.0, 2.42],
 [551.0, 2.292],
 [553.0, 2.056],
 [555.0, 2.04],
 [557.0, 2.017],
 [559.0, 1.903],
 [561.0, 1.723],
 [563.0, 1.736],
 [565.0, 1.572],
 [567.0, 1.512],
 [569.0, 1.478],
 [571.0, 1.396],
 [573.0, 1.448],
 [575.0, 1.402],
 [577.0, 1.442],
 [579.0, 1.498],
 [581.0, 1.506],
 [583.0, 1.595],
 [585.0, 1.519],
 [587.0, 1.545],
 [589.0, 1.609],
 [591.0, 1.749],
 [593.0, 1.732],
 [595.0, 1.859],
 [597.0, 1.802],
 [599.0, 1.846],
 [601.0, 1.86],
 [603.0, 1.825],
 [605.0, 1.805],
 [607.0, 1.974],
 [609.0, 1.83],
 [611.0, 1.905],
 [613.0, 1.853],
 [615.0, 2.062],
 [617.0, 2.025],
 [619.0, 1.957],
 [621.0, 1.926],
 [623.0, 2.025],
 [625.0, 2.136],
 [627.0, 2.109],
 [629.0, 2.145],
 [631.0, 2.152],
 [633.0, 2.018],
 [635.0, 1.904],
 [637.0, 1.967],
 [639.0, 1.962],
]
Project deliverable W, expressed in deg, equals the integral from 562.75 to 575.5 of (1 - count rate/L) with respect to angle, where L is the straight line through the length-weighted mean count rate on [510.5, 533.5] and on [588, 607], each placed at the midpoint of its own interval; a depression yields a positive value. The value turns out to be 3.2 deg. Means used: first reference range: 2.3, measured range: 1.5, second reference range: 1.8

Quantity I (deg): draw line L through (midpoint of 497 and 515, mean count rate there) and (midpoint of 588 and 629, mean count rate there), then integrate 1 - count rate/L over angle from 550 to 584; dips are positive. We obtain 4.8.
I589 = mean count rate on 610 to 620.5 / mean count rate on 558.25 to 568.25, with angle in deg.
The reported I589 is 1.17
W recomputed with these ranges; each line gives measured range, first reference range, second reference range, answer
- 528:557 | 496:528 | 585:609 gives -4.75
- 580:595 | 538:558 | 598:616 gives 2.88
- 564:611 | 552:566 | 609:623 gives 6.40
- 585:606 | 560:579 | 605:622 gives 0.17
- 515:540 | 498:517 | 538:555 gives -1.96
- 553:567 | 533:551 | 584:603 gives 2.28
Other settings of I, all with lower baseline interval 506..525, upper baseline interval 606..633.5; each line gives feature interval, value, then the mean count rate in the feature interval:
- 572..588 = 4.5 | 1.49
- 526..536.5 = -1.2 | 2.41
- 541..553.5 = -1.0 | 2.3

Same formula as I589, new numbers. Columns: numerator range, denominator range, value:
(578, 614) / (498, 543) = 0.77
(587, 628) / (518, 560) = 0.82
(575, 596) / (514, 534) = 0.69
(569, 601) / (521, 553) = 0.67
